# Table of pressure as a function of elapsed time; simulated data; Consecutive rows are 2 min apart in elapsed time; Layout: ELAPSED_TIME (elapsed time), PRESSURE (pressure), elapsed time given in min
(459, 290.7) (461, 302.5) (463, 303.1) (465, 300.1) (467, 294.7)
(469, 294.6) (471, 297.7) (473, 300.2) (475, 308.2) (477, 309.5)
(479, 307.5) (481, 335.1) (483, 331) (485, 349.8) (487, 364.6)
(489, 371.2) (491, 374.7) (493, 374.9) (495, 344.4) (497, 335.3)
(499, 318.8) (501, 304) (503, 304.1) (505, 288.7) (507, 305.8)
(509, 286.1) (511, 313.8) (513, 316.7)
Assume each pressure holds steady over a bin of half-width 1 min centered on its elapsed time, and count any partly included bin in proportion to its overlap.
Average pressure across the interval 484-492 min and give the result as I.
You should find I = 365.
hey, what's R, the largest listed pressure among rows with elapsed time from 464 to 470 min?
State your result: 300.1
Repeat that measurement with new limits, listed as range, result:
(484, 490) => 371.2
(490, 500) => 374.9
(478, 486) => 349.8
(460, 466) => 303.1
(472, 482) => 335.1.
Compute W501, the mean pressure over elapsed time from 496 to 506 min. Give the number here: 310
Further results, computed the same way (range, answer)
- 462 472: 298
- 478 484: 325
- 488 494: 374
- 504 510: 294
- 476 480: 308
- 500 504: 304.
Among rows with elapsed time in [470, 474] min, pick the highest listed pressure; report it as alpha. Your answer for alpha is 300.2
